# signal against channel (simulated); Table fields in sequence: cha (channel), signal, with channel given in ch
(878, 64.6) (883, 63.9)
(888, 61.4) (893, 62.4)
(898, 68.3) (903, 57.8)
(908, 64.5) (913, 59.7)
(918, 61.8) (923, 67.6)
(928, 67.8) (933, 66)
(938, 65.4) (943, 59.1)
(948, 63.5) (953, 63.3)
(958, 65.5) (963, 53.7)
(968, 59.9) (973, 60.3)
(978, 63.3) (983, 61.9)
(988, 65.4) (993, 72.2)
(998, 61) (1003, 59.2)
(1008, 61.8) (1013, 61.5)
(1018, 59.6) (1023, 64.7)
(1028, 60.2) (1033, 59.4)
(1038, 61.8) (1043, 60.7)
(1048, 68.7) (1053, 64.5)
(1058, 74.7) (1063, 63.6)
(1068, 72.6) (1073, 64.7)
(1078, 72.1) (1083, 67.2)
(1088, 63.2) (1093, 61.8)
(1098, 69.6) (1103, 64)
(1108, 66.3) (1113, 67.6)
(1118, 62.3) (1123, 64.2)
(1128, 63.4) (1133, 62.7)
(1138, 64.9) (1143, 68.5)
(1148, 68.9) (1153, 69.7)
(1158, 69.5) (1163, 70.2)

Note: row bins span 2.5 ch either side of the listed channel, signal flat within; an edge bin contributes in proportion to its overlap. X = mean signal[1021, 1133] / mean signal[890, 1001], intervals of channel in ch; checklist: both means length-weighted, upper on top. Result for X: 1.0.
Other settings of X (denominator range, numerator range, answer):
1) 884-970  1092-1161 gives 1.05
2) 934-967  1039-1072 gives 1.08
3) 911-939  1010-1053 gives 0.96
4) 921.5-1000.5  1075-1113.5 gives 1.05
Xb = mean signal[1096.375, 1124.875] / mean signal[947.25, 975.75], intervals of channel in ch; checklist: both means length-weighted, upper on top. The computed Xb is 1.08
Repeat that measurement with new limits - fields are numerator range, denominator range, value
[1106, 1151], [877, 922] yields 1.04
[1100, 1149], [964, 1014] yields 1.04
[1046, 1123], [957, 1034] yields 1.08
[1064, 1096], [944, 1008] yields 1.07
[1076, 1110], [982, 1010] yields 1.04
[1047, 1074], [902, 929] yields 1.08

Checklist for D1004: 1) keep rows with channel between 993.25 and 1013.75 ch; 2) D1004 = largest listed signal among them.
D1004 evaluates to 61.8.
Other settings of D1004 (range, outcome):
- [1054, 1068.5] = 74.7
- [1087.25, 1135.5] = 69.6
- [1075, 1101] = 72.1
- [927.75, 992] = 67.8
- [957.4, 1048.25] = 72.2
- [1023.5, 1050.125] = 68.7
